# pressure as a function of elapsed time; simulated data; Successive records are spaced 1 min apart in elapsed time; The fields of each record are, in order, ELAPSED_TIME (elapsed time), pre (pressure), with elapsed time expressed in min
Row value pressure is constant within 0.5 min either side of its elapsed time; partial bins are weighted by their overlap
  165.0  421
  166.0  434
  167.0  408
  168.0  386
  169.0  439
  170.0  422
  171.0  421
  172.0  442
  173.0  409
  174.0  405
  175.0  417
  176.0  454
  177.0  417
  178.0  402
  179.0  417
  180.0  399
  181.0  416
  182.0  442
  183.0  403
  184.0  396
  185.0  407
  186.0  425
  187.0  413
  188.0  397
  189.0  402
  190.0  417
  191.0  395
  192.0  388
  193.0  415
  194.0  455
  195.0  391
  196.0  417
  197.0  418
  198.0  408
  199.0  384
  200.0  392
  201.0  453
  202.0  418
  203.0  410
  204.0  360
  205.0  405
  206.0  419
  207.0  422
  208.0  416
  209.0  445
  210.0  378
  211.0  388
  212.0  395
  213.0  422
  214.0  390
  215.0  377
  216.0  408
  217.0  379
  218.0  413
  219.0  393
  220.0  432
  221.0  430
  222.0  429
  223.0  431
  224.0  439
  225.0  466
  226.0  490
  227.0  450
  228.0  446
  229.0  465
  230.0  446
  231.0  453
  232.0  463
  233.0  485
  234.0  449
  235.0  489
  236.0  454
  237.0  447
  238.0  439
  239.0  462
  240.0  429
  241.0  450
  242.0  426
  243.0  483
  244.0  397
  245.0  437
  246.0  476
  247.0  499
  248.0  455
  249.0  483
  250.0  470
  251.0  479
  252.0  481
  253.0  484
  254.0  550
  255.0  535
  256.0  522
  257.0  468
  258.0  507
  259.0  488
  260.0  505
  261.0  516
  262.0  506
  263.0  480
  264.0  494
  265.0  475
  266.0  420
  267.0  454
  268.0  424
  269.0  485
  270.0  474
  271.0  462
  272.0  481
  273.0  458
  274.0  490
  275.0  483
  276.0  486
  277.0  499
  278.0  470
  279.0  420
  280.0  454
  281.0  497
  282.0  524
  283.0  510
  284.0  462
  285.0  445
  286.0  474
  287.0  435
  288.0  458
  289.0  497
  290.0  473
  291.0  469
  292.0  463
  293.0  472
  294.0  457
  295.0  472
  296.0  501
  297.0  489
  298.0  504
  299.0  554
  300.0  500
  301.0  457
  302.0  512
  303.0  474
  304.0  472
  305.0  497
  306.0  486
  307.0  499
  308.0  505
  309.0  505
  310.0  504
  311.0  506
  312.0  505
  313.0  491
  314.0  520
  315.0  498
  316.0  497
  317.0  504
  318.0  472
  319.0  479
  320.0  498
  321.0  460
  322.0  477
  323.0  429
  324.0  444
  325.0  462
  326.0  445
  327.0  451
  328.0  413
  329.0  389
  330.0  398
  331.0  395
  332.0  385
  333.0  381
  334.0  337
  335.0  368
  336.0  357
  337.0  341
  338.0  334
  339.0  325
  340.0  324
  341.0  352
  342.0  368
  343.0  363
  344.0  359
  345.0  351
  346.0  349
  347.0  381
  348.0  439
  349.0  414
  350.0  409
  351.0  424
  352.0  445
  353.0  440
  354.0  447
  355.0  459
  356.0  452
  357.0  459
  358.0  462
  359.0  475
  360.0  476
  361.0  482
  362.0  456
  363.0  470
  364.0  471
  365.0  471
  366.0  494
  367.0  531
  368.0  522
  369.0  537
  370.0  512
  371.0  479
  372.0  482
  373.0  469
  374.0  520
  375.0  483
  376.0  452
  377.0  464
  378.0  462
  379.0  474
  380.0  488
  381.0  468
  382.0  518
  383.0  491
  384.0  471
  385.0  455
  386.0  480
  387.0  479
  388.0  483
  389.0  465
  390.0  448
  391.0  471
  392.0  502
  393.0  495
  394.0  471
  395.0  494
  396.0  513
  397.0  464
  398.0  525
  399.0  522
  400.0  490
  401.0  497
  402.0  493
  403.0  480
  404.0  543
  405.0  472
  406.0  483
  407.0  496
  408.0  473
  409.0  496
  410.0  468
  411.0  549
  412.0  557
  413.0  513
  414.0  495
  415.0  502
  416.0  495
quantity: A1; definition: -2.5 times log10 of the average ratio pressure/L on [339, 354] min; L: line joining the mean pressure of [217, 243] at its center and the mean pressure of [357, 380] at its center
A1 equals 0.23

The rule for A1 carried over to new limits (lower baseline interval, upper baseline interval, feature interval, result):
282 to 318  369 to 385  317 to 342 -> 0.20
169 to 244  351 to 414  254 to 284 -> -0.09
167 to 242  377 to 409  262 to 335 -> -0.04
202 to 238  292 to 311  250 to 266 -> -0.09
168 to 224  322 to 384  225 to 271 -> -0.13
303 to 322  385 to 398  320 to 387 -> 0.12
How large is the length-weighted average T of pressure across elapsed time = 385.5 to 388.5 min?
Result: 481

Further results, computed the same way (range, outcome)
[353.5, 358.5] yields 456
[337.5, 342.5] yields 341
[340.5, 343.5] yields 361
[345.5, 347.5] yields 365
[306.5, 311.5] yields 504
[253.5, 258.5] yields 516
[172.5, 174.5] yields 407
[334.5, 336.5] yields 362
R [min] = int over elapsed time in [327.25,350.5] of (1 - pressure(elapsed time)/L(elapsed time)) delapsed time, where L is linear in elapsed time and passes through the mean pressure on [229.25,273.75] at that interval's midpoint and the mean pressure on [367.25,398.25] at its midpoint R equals 5.26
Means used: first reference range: 471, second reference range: 485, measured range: 372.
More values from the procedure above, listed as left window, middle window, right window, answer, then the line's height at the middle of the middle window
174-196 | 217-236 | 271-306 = -0.30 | 439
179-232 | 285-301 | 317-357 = -2.68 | 411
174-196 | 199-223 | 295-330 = 1.07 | 427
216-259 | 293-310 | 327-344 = -4.00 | 399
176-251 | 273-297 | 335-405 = -1.87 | 440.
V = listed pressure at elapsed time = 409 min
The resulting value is 496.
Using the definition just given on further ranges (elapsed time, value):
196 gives 417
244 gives 397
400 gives 490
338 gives 334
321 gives 460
